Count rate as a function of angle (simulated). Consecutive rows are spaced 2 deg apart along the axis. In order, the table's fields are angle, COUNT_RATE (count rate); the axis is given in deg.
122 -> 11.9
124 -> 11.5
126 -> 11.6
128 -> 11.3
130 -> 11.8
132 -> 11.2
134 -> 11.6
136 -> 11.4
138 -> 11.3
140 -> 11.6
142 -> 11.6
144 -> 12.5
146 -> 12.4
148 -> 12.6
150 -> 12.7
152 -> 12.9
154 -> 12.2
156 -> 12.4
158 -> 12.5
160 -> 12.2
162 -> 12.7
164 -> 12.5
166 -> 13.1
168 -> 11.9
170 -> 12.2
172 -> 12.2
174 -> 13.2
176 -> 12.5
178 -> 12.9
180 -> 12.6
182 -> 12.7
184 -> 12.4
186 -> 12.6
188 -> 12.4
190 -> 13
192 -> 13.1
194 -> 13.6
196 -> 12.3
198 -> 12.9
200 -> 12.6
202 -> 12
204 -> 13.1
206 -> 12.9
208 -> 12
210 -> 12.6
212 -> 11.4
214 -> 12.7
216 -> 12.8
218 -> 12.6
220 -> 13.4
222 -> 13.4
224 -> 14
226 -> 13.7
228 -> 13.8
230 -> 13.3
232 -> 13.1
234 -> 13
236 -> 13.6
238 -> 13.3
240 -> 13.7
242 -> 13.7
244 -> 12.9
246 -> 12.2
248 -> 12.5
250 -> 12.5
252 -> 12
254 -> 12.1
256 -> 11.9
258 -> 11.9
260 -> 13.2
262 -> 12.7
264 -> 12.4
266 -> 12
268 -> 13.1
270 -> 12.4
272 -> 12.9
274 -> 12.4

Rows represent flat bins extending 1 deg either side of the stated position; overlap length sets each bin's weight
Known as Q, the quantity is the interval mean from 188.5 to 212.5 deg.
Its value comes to 12.6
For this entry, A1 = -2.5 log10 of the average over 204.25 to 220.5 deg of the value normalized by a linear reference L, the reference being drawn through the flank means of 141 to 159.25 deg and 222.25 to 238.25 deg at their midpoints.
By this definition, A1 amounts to 0.06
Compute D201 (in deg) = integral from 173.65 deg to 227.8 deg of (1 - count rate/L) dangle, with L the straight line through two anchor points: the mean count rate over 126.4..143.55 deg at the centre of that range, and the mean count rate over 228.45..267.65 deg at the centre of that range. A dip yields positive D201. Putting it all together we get -2.51 deg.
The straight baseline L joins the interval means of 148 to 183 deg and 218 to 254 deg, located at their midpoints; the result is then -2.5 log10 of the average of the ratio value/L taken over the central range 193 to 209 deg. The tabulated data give 0.01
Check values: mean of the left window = 12.6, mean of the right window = 13.1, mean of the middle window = 12.7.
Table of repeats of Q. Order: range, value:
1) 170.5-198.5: 12.7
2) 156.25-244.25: 12.8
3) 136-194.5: 12.5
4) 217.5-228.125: 13.5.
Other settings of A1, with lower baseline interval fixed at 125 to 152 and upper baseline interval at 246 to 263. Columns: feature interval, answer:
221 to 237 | -0.11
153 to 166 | -0.05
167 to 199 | -0.05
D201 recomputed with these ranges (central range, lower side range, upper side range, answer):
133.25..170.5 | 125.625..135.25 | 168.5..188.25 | -0.8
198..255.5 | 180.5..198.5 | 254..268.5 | -1.4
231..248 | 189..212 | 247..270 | -0.9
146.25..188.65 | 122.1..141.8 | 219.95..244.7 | -1.2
